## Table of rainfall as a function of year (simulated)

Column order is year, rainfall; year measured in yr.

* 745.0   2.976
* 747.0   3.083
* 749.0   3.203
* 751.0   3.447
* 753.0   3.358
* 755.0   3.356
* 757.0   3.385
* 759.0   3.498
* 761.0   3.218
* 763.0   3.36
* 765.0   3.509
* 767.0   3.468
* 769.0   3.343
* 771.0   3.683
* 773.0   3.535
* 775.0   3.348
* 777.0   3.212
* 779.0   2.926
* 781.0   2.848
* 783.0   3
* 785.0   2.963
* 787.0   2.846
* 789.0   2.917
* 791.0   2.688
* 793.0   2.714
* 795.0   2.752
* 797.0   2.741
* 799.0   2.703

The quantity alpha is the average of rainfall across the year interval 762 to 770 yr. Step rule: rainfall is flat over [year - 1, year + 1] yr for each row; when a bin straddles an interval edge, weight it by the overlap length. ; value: 3.42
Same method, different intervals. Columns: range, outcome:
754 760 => 3.41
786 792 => 2.82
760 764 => 3.29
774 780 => 3.16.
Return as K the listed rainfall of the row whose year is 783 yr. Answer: 3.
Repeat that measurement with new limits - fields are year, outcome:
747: 3.083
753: 3.358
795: 2.752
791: 2.688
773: 3.535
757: 3.385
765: 3.509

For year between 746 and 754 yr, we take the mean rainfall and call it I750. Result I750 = 3.27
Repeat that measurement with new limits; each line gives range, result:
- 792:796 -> 2.73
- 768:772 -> 3.51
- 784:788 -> 2.9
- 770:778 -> 3.44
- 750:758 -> 3.39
